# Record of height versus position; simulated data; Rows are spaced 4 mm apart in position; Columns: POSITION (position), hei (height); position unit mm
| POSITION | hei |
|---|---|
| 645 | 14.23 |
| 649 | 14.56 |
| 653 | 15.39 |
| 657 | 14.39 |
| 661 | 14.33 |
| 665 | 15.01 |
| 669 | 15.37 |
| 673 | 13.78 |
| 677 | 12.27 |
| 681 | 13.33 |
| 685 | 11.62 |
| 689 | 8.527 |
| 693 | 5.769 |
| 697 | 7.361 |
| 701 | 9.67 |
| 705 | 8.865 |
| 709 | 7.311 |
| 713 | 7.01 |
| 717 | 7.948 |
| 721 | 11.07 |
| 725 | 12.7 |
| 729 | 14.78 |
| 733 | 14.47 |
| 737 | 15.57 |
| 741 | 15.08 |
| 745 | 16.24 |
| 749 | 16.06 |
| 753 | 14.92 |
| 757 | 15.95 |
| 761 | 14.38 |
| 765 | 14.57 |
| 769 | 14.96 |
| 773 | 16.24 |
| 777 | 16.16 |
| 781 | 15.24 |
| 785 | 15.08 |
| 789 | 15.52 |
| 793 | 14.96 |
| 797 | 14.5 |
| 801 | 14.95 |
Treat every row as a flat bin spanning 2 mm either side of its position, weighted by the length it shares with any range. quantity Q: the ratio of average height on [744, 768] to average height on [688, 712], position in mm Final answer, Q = 1.95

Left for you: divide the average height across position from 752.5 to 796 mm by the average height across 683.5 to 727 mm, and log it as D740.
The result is 1.72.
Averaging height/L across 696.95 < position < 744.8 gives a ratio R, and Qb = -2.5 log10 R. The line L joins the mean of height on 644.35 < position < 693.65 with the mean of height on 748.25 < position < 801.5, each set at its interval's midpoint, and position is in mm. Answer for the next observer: 0.25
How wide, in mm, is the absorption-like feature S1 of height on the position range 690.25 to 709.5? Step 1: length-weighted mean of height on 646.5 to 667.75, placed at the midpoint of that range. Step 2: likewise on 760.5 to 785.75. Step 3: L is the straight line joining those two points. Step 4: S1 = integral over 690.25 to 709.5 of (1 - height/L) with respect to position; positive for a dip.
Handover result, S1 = 9.1 mm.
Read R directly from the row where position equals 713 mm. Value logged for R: 7.01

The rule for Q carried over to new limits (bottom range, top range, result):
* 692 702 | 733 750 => 2.06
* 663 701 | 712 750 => 1.16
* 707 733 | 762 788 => 1.47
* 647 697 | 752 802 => 1.20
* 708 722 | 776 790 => 1.88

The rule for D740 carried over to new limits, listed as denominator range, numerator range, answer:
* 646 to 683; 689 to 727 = 0.60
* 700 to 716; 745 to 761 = 1.92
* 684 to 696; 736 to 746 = 1.88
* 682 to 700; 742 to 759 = 1.82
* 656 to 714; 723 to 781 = 1.38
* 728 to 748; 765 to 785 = 1.01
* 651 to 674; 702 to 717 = 0.53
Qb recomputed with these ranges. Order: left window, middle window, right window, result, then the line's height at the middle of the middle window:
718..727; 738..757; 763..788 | -0.175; 13.3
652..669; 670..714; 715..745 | 0.403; 14.1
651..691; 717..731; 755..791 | 0.186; 14.4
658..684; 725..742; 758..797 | -0.001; 14.7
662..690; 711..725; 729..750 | 0.498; 14.6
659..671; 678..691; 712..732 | 0.209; 13.6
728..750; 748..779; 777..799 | -0.009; 15.3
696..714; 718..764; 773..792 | -0.248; 11.6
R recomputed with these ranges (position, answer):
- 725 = 12.7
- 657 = 14.39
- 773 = 16.24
